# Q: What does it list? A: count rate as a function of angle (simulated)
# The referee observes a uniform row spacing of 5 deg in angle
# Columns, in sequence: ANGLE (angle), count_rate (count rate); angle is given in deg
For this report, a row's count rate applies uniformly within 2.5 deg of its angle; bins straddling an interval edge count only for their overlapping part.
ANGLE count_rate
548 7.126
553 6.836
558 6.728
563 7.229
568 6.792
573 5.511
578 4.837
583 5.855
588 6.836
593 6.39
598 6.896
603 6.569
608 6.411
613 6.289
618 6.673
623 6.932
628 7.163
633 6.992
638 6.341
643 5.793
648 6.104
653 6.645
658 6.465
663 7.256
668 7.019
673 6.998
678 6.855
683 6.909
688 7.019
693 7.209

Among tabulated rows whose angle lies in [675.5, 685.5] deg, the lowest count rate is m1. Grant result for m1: 6.855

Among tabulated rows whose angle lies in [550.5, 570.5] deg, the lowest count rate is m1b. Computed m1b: 6.728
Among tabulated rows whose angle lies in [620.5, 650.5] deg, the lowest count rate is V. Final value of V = 5.793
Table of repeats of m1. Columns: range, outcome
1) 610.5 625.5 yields 6.289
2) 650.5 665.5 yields 6.465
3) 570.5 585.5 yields 4.837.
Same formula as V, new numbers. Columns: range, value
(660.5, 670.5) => 7.019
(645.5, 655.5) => 6.104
